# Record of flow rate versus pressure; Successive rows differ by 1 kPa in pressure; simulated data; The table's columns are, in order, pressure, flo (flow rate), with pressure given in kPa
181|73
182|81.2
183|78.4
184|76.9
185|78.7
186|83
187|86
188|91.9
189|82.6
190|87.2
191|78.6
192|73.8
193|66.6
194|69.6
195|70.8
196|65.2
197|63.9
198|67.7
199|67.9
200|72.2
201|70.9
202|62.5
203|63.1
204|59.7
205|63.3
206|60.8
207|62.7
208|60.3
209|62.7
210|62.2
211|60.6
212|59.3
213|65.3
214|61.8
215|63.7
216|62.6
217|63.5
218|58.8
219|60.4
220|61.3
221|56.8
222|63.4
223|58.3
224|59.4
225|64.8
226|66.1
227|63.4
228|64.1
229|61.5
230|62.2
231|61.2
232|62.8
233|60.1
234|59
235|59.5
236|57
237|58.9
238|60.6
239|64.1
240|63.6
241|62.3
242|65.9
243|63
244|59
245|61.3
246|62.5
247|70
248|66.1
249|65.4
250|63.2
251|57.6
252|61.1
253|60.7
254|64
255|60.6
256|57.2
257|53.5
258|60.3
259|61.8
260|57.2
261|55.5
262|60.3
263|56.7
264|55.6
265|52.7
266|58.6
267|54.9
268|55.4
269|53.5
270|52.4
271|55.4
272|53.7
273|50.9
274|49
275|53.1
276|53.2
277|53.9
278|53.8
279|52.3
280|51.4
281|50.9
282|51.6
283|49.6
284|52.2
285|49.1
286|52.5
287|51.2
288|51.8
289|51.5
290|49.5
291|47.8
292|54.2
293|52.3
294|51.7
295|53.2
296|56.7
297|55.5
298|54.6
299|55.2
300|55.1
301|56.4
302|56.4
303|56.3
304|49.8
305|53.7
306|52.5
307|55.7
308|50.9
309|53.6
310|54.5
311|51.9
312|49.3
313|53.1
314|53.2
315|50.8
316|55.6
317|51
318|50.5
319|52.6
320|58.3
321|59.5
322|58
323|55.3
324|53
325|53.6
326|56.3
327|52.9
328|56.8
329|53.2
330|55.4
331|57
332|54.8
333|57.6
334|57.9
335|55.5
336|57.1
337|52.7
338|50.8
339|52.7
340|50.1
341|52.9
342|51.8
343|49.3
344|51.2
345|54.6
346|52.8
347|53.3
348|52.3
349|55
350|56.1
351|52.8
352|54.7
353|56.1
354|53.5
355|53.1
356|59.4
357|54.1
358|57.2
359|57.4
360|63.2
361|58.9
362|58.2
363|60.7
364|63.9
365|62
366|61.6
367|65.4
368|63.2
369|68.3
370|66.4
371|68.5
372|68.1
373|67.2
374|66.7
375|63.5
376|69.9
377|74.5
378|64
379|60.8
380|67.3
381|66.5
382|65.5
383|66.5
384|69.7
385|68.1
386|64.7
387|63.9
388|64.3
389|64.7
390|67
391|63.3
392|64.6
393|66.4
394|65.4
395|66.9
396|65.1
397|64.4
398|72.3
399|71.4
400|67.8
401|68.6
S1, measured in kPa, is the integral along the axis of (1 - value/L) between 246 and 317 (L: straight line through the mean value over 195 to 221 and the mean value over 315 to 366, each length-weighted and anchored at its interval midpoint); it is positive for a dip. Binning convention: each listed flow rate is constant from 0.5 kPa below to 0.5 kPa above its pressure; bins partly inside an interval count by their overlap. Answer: 4.8 kPa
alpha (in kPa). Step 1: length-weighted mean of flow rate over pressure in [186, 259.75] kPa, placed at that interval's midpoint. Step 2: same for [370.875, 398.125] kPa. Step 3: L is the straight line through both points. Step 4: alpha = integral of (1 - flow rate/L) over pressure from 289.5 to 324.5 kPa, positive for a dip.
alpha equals 6.3 kPa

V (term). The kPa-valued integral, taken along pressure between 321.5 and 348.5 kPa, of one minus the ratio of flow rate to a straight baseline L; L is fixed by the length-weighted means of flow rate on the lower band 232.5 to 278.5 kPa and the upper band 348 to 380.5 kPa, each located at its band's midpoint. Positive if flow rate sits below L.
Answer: 3.0 kPa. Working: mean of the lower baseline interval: 58.6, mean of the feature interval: 54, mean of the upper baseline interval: 61.5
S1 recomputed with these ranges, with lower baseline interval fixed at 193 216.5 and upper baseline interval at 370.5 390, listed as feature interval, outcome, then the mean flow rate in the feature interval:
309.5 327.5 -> 3.3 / 53.9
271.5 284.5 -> 2.6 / 52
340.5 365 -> 3.9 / 55.7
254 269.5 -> 1.9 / 57.1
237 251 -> 0.3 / 63.2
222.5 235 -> 0.5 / 61.8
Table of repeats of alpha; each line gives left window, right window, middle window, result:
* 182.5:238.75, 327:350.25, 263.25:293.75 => 3.7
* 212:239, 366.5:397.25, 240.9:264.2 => 0.5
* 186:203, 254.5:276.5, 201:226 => 2.5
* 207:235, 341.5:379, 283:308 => 3.1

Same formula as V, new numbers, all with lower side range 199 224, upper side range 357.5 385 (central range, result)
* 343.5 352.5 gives 1.5 kPa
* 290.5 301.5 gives 1.7 kPa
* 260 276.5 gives 2.3 kPa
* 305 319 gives 2.5 kPa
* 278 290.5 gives 2.4 kPa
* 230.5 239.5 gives 0.3 kPa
